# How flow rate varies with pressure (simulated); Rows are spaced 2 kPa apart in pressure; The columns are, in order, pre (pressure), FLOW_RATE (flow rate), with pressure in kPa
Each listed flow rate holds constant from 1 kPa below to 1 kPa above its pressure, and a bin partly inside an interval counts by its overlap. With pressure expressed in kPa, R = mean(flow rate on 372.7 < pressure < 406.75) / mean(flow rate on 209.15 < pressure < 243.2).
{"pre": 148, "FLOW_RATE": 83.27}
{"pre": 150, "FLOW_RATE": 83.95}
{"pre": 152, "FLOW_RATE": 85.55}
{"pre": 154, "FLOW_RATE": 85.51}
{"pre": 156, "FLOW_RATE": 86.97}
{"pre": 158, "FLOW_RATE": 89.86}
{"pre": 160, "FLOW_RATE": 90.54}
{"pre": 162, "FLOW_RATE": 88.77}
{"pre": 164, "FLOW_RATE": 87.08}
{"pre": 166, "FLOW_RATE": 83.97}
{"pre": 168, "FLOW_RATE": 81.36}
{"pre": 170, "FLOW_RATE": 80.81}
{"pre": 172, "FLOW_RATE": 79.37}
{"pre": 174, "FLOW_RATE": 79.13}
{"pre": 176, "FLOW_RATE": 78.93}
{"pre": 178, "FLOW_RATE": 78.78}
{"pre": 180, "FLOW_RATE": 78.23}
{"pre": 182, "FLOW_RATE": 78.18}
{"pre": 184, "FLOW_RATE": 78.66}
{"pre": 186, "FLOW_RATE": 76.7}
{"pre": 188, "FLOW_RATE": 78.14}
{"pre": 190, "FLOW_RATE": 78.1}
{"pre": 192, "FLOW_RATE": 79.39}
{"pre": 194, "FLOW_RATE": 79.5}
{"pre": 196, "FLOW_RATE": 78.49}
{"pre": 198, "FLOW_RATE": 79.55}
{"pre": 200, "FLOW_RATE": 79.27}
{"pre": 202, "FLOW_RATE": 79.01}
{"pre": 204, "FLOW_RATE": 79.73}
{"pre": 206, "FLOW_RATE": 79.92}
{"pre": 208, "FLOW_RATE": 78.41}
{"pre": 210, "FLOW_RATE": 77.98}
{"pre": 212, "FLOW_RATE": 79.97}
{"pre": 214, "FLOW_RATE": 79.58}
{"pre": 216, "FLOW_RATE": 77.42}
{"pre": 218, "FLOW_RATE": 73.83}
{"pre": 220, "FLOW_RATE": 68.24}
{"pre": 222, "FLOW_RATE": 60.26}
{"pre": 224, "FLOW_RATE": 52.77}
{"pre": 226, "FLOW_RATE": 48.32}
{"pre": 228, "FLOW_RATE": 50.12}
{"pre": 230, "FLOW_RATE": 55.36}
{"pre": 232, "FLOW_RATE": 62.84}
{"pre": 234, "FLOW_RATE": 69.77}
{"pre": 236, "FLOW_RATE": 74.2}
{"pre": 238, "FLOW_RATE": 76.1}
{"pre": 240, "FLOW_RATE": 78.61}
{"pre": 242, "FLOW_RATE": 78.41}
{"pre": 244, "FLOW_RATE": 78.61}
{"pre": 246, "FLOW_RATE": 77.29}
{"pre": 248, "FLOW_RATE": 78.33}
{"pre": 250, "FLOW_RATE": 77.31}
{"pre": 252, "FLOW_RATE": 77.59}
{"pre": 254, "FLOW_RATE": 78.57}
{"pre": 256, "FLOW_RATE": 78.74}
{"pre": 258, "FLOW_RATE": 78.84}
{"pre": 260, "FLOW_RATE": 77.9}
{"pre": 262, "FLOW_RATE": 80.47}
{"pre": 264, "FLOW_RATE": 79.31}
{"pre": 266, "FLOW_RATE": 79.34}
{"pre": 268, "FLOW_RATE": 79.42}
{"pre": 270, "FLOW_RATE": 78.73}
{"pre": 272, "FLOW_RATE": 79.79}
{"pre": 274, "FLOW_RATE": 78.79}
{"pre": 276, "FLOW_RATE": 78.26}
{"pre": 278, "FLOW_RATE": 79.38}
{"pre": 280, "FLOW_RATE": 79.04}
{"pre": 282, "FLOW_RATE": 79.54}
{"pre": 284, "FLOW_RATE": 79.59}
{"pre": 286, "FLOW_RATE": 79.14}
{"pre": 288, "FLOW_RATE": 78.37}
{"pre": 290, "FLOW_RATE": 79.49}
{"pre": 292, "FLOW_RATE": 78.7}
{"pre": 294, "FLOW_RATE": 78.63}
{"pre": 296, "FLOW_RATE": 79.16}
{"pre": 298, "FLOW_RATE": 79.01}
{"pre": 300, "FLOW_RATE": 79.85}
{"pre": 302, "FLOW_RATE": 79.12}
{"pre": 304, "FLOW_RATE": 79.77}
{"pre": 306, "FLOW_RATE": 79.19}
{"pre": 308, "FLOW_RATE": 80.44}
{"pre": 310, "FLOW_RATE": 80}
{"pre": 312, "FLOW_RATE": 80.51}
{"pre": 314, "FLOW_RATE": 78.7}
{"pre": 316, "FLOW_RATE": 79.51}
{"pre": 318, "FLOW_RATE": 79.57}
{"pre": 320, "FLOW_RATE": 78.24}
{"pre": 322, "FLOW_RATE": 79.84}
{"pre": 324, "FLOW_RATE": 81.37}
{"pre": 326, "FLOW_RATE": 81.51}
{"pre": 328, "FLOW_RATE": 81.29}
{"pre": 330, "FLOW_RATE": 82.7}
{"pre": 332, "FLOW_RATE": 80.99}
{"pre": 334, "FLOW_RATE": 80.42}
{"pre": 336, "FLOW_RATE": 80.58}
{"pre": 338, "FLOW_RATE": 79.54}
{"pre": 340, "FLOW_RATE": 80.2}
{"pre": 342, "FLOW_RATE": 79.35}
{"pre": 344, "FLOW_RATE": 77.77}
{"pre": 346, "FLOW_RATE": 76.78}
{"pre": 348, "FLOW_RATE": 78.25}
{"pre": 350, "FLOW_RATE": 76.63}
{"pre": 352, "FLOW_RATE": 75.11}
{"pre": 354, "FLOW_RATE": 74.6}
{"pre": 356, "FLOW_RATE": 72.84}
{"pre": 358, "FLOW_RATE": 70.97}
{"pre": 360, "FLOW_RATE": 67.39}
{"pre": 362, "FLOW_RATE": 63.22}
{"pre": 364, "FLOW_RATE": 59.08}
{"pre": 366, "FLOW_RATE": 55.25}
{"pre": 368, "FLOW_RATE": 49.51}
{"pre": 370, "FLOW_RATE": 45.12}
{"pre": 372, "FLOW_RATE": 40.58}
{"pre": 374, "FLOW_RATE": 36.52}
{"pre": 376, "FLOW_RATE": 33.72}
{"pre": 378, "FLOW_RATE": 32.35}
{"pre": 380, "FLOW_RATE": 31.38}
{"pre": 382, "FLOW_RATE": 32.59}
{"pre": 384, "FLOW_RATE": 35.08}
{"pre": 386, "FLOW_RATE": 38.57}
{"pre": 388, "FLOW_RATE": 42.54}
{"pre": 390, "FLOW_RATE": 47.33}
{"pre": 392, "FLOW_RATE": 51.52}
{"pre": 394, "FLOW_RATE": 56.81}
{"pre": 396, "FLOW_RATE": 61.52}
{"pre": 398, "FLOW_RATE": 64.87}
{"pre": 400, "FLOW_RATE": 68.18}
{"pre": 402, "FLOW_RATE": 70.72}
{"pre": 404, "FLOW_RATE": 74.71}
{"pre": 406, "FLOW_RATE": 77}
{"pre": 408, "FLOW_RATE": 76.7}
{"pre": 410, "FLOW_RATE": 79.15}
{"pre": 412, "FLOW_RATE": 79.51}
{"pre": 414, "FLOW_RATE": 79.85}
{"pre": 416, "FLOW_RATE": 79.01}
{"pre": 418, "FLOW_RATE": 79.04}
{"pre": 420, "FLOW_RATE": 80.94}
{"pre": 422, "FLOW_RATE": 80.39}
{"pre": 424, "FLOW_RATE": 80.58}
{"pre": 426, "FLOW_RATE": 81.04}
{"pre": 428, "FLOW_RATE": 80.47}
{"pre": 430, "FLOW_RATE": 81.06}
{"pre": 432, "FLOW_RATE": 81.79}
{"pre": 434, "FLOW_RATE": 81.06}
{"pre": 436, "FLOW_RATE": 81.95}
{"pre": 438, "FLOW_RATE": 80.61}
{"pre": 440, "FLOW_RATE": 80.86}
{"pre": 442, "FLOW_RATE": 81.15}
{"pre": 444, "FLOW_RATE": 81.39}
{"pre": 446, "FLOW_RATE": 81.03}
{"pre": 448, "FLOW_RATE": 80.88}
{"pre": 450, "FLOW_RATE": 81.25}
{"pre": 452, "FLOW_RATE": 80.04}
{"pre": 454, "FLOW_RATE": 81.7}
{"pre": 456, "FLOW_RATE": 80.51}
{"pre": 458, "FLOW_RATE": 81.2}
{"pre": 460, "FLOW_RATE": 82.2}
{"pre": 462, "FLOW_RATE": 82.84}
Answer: 0.73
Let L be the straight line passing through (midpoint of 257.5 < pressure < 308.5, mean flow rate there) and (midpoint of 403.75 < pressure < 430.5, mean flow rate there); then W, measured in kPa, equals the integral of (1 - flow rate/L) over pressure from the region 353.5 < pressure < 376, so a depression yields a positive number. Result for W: 6.5 kPa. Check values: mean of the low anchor 79.2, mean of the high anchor 79.3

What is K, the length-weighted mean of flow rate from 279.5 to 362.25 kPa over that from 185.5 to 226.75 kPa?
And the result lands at 1.05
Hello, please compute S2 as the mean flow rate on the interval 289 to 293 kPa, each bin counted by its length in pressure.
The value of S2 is 79.1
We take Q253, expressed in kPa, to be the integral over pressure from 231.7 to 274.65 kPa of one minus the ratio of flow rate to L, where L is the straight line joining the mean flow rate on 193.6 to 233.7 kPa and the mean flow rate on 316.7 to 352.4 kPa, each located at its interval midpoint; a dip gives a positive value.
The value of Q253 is -2.17 kPa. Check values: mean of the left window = 70.9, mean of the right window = 79.5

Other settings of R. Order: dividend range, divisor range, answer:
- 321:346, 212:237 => 1.24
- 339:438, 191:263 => 0.89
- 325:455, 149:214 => 0.85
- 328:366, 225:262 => 1.04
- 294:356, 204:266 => 1.08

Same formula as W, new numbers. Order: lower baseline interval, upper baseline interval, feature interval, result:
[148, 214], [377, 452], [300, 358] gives -4.22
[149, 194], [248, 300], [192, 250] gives 5.63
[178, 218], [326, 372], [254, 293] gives -2.04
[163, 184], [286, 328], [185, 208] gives 0.42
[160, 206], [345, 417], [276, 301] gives -3.51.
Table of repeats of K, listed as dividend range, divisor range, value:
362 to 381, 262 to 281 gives 0.55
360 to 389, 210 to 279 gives 0.59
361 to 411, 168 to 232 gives 0.71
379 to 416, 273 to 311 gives 0.76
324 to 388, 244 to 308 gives 0.80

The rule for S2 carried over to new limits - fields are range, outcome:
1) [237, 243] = 77.7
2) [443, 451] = 81.1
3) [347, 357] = 75.5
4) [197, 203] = 79.3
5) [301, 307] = 79.4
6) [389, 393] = 49.4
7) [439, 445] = 81.1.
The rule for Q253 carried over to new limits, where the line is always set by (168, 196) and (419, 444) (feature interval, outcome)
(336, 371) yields 4.57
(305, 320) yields 0.07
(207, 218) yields 0.12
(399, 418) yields 1.07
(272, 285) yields 0.09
